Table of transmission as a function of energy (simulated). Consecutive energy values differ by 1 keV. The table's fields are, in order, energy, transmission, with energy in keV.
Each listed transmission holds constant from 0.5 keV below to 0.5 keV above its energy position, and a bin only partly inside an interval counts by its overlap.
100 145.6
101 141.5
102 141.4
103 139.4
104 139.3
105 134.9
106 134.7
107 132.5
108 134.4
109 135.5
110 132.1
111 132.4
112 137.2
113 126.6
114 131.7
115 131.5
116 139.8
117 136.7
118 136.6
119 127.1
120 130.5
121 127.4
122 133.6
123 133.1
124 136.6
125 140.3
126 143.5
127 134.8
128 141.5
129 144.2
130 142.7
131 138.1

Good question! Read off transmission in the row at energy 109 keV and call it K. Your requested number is 135.5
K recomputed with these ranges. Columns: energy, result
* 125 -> 140.3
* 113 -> 126.6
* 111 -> 132.4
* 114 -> 131.7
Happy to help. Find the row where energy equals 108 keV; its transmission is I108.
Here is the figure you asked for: 134.4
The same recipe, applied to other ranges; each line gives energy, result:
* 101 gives 141.5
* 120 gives 130.5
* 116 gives 139.8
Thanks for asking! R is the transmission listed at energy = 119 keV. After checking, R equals 127.1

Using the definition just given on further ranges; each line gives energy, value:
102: 141.4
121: 127.4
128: 141.5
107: 132.5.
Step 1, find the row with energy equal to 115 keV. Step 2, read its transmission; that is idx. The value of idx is 131.5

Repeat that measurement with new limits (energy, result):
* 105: 134.9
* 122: 133.6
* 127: 134.8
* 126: 143.5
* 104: 139.3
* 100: 145.6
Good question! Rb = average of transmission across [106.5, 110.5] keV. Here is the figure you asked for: 134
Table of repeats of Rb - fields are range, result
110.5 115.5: 132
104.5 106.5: 135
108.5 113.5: 133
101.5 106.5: 138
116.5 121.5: 132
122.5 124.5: 135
